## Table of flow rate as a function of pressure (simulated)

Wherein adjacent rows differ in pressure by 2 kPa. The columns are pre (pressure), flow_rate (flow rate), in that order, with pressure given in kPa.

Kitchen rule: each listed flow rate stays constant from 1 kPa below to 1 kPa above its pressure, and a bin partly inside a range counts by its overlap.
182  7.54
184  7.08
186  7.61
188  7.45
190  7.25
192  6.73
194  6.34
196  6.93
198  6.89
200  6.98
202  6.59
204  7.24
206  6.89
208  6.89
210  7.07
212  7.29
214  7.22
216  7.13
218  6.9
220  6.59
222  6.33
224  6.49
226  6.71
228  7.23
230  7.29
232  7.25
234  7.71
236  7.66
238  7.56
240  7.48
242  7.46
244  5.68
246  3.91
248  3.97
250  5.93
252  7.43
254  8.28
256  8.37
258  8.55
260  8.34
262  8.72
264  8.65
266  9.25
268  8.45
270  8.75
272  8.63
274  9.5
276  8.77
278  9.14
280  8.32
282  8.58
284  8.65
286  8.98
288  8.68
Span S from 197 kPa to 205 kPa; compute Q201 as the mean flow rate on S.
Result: 6.93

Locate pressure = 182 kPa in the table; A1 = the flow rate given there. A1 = 7.54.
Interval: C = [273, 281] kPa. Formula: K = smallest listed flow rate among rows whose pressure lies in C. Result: 8.32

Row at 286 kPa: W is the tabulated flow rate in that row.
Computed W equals 8.98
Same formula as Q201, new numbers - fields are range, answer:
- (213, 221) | 6.96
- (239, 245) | 6.87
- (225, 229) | 6.97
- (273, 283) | 8.86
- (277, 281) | 8.73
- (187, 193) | 7.14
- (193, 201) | 6.79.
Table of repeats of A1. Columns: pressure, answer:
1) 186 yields 7.61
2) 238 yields 7.56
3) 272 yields 8.63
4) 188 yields 7.45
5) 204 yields 7.24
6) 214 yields 7.22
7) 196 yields 6.93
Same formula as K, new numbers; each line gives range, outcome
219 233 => 6.33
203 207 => 6.89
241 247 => 3.91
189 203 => 6.34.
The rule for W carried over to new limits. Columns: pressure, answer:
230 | 7.29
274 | 9.5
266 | 9.25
